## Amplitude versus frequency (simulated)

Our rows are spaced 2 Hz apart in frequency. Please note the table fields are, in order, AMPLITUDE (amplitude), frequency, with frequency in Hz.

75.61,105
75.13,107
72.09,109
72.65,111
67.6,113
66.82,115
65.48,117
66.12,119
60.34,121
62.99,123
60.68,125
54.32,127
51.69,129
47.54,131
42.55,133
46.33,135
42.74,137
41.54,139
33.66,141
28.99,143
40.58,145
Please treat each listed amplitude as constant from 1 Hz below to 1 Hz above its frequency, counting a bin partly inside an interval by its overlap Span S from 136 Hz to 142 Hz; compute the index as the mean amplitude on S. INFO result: 39.3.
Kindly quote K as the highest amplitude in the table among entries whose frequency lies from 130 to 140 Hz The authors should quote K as 47.54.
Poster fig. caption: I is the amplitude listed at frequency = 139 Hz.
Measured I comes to 41.54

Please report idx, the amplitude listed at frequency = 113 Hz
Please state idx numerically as 67.6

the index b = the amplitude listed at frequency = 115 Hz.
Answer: 66.82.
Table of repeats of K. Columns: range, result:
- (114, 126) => 66.82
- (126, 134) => 54.32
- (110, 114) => 72.65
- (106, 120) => 75.13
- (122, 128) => 62.99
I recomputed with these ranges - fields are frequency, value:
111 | 72.65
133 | 42.55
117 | 65.48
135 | 46.33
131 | 47.54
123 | 62.99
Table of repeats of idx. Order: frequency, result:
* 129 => 51.69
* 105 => 75.61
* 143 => 28.99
